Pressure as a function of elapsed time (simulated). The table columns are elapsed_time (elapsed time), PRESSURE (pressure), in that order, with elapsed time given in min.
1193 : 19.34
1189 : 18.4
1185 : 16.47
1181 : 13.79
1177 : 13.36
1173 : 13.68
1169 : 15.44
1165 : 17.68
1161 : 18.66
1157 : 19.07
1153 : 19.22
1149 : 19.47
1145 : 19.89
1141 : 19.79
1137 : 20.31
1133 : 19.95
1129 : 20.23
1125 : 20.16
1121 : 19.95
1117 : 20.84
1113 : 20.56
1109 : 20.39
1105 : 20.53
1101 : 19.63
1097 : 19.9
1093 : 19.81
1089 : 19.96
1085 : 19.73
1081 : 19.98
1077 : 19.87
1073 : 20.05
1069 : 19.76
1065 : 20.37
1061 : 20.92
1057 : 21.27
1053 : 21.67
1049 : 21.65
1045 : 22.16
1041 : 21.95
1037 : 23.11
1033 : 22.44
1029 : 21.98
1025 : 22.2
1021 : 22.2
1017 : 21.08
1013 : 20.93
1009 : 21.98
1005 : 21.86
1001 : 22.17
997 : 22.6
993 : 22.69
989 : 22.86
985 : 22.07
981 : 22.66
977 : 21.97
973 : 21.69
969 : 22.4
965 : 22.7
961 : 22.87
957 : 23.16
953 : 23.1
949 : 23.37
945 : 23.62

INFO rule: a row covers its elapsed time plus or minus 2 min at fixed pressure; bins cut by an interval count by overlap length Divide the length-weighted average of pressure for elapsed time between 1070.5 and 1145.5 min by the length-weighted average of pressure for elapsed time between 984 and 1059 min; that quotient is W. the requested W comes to 0.91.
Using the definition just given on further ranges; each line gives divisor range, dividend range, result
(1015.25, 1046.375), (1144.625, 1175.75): 0.80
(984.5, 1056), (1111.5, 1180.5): 0.84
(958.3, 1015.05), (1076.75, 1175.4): 0.87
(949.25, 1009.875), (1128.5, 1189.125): 0.79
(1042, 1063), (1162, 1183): 0.69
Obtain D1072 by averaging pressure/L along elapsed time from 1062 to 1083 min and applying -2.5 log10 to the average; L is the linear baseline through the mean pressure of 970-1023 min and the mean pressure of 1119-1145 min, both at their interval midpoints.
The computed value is 0.05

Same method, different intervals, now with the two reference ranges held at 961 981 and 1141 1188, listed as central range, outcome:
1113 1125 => -0.11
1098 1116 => -0.09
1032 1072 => -0.07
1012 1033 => -0.04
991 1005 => -0.04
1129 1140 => -0.13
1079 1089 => -0.03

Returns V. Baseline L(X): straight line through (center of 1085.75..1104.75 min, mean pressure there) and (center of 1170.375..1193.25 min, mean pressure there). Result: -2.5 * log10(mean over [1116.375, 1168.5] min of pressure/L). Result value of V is -0.115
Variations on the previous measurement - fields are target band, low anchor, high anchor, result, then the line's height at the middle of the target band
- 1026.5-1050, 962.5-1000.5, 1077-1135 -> -0.04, 21.4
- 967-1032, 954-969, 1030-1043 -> 0.03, 22.7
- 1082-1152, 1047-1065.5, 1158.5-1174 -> -0.08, 18.7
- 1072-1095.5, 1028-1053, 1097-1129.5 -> 0.06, 21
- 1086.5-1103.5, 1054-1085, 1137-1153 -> 0.02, 20.1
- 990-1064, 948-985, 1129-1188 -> -0.04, 21.1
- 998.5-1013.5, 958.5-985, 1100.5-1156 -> 0.00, 21.9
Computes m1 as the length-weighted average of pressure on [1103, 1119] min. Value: 20.6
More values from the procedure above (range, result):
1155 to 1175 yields 16.9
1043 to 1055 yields 21.8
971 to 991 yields 22.2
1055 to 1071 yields 20.6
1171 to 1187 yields 14.3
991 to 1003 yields 22.5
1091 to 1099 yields 19.9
